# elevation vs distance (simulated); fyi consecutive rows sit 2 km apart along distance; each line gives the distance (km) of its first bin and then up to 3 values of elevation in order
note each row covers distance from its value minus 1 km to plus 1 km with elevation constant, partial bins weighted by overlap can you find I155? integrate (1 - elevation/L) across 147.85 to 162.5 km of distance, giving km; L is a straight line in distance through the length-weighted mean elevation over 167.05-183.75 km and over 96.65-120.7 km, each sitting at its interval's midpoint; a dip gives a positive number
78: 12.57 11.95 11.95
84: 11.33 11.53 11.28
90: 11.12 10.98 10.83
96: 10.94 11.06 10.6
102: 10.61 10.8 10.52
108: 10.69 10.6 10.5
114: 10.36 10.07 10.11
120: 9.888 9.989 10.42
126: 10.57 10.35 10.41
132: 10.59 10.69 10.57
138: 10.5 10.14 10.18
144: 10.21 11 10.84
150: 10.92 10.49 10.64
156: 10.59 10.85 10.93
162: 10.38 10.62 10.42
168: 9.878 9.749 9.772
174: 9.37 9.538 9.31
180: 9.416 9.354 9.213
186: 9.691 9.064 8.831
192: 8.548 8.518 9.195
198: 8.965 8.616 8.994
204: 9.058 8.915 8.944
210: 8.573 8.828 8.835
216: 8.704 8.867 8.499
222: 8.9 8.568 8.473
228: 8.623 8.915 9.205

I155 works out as -1.3 km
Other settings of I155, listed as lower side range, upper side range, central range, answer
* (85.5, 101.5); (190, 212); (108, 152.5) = -0.8 km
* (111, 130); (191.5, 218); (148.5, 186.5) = -2.4 km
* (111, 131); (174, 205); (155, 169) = -1.4 km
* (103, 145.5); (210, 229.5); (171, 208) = 0.4 km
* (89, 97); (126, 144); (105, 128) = 0.7 km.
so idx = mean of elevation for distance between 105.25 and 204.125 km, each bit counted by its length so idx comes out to 10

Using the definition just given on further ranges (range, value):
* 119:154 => 10.5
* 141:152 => 10.6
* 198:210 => 8.88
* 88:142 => 10.5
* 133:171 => 10.5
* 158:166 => 10.6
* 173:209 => 9.09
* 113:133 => 10.3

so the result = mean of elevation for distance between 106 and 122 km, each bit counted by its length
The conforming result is 10.3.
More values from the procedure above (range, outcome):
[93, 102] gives 10.8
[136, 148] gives 10.5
